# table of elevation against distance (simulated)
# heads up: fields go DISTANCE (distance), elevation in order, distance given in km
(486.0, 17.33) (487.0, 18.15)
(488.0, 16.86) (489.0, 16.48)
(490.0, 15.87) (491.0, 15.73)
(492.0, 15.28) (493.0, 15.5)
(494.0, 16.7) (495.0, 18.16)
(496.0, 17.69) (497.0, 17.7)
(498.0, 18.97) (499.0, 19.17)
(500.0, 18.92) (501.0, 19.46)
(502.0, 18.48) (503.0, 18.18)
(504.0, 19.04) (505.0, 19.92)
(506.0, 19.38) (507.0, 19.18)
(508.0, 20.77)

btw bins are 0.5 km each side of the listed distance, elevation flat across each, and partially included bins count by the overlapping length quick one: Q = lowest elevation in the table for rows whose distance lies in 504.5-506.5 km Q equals 19.38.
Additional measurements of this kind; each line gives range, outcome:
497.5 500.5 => 18.92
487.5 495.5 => 15.28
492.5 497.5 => 15.5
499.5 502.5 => 18.48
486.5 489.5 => 16.48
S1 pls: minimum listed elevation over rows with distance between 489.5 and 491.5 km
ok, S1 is 15.73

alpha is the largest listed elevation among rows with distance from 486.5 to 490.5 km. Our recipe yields 18.15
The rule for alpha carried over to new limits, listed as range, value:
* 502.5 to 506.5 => 19.92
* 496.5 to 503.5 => 19.46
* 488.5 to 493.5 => 16.48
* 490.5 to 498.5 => 18.97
